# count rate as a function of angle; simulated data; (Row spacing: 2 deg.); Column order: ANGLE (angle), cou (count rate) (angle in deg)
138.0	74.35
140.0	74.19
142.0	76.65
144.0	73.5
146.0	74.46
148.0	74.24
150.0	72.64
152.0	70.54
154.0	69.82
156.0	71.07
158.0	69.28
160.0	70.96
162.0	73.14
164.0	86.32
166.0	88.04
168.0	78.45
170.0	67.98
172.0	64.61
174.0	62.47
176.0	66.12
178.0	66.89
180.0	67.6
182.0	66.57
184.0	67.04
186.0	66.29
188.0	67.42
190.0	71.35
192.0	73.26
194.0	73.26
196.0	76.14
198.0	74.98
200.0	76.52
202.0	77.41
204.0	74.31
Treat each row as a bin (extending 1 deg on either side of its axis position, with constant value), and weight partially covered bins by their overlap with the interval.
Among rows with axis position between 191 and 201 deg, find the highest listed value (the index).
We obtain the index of 76.52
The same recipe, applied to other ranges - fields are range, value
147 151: 74.24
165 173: 88.04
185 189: 67.42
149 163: 73.14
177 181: 67.6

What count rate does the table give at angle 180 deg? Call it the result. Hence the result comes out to 67.6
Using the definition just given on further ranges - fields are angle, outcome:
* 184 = 67.04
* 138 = 74.35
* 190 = 71.35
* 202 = 77.41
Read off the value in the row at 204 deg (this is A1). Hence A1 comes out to 74.31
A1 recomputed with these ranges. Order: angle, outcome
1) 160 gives 70.96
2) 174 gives 62.47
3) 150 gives 72.64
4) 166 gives 88.04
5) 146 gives 74.46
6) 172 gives 64.61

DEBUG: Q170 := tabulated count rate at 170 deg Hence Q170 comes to 67.98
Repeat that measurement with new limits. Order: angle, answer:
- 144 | 73.5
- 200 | 76.52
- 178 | 66.89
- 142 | 76.65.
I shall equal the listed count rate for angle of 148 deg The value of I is 74.24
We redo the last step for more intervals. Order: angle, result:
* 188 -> 67.42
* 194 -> 73.26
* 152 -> 70.54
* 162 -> 73.14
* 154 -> 69.82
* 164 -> 86.32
